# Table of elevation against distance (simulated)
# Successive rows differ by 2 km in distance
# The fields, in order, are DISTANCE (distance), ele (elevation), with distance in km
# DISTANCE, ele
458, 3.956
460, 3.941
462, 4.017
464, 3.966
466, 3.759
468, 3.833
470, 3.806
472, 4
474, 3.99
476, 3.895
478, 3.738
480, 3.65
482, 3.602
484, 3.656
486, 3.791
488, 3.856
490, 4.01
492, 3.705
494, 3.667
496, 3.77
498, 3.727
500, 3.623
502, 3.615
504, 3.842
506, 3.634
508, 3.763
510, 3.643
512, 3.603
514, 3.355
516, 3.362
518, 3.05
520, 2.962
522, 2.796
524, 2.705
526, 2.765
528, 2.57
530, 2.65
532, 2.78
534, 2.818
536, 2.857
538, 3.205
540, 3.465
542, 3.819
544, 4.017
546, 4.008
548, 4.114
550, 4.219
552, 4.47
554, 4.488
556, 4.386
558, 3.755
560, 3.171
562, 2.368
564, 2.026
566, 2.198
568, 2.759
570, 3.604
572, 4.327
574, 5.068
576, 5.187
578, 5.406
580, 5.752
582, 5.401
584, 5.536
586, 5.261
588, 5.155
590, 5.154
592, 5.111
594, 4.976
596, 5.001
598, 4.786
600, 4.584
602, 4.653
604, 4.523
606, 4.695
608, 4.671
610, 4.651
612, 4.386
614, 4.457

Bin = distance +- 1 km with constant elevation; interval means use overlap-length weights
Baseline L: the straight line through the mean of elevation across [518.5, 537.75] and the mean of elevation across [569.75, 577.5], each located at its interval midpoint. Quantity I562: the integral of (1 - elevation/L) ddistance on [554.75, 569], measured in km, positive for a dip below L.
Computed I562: 4.0 km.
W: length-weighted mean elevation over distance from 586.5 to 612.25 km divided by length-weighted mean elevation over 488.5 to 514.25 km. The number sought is 1.30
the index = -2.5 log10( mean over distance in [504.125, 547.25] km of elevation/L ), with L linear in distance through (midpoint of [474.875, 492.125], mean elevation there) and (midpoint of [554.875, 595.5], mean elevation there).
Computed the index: 0.23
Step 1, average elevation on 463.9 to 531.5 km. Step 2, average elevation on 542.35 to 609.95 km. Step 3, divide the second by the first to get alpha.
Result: 1.2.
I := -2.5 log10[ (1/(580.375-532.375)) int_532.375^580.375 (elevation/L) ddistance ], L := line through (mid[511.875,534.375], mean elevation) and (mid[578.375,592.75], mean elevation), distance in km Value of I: 0.12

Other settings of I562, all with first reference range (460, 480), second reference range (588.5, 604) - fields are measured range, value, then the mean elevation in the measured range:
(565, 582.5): 1.22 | 4.38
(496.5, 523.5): 4.76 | 3.45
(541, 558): 1.30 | 4.16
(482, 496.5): 0.95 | 3.77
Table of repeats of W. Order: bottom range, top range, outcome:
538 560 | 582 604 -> 1.26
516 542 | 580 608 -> 1.70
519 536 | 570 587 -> 1.86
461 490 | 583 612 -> 1.28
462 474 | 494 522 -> 0.90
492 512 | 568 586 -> 1.33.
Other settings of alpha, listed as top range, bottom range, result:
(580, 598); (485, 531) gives 1.53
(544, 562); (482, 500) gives 1.06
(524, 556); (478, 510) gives 0.94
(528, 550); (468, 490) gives 0.89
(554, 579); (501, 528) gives 1.13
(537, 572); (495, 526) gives 1.04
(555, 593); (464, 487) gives 1.13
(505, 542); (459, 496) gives 0.82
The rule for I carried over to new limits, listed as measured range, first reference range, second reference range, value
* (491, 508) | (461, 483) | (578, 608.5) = 0.11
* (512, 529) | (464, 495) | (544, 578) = 0.26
